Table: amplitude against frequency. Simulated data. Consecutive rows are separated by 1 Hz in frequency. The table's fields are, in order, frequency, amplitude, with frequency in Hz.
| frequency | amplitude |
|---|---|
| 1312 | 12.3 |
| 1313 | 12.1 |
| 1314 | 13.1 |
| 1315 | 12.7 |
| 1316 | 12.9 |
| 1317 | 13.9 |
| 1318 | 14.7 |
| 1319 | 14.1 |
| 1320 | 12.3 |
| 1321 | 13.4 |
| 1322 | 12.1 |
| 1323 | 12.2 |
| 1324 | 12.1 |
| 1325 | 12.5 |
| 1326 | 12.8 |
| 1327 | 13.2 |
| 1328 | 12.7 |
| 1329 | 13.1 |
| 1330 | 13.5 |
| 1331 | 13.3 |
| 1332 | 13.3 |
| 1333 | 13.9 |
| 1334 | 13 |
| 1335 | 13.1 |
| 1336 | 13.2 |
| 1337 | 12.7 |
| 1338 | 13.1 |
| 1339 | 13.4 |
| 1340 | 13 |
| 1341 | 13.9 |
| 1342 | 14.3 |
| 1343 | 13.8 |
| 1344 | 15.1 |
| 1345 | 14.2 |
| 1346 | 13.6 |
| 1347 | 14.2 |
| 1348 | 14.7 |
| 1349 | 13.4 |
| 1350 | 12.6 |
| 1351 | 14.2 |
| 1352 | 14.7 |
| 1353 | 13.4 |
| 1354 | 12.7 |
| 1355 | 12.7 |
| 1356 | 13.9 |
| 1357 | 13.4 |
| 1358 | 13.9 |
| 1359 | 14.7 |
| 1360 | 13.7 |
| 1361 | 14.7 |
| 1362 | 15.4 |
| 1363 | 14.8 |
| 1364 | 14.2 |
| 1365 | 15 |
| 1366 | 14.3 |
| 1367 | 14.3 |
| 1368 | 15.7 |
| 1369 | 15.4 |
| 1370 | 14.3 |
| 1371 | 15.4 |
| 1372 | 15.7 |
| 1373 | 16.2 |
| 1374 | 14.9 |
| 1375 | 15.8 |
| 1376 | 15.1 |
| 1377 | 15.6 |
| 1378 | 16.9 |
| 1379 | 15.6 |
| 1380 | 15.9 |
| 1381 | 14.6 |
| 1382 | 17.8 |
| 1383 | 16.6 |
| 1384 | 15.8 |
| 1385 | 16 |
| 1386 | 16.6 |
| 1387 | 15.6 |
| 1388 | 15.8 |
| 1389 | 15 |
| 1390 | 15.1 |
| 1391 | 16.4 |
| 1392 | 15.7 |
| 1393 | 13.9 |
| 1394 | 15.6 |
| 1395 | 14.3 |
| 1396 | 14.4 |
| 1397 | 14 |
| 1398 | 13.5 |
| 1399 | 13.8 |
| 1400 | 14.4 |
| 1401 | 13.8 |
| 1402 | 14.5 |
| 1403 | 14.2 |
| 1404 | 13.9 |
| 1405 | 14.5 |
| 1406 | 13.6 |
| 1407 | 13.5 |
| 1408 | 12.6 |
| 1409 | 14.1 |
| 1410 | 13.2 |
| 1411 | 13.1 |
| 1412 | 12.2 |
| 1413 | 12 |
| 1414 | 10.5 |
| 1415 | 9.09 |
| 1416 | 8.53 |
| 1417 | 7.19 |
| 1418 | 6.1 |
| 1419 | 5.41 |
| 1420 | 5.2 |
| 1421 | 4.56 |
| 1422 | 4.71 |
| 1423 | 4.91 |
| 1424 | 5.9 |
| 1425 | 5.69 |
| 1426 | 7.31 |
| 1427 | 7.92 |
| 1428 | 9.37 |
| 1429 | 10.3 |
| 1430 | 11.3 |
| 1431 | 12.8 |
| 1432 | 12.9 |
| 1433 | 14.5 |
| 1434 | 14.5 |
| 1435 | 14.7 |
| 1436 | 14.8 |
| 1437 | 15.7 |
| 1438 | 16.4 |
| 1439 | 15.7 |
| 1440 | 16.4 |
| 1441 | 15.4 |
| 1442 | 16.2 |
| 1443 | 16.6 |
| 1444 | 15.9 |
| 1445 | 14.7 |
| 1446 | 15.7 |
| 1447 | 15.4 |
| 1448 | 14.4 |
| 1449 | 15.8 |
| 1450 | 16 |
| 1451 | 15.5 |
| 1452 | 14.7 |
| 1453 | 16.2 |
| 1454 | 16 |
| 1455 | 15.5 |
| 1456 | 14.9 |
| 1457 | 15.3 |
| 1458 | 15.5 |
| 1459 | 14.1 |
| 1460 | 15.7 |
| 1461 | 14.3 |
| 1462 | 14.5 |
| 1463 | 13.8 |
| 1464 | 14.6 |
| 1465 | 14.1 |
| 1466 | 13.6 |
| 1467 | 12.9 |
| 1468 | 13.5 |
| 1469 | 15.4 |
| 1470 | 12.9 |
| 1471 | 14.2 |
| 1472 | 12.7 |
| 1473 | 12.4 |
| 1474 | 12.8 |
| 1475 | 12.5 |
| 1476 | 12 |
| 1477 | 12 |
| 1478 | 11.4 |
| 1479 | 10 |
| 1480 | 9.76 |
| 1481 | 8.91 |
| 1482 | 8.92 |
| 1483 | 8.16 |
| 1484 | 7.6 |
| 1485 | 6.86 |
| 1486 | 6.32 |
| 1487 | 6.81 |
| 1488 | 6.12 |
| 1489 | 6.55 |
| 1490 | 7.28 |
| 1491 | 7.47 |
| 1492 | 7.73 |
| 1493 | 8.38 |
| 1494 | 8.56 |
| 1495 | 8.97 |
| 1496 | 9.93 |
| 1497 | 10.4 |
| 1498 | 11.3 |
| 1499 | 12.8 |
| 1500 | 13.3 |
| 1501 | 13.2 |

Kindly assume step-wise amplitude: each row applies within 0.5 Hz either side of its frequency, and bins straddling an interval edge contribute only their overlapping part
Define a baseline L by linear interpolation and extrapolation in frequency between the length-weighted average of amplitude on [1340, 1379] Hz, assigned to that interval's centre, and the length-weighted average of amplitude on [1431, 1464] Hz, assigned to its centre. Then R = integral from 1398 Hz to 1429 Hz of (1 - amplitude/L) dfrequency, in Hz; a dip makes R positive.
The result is 9.7 Hz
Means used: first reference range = 14.5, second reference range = 15.2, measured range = 10.2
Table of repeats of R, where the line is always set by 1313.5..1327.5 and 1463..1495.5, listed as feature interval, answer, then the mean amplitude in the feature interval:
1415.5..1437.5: 3.81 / 9.29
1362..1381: -4.85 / 15.3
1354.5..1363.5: -1.28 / 14.1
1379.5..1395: -4.95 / 15.7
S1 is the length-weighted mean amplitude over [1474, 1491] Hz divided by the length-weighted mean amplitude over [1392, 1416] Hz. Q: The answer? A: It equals 0.67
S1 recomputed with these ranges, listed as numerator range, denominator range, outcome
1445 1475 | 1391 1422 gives 1.21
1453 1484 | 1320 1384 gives 0.92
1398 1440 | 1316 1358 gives 0.84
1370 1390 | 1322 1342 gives 1.21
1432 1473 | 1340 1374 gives 1.04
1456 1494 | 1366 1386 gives 0.72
